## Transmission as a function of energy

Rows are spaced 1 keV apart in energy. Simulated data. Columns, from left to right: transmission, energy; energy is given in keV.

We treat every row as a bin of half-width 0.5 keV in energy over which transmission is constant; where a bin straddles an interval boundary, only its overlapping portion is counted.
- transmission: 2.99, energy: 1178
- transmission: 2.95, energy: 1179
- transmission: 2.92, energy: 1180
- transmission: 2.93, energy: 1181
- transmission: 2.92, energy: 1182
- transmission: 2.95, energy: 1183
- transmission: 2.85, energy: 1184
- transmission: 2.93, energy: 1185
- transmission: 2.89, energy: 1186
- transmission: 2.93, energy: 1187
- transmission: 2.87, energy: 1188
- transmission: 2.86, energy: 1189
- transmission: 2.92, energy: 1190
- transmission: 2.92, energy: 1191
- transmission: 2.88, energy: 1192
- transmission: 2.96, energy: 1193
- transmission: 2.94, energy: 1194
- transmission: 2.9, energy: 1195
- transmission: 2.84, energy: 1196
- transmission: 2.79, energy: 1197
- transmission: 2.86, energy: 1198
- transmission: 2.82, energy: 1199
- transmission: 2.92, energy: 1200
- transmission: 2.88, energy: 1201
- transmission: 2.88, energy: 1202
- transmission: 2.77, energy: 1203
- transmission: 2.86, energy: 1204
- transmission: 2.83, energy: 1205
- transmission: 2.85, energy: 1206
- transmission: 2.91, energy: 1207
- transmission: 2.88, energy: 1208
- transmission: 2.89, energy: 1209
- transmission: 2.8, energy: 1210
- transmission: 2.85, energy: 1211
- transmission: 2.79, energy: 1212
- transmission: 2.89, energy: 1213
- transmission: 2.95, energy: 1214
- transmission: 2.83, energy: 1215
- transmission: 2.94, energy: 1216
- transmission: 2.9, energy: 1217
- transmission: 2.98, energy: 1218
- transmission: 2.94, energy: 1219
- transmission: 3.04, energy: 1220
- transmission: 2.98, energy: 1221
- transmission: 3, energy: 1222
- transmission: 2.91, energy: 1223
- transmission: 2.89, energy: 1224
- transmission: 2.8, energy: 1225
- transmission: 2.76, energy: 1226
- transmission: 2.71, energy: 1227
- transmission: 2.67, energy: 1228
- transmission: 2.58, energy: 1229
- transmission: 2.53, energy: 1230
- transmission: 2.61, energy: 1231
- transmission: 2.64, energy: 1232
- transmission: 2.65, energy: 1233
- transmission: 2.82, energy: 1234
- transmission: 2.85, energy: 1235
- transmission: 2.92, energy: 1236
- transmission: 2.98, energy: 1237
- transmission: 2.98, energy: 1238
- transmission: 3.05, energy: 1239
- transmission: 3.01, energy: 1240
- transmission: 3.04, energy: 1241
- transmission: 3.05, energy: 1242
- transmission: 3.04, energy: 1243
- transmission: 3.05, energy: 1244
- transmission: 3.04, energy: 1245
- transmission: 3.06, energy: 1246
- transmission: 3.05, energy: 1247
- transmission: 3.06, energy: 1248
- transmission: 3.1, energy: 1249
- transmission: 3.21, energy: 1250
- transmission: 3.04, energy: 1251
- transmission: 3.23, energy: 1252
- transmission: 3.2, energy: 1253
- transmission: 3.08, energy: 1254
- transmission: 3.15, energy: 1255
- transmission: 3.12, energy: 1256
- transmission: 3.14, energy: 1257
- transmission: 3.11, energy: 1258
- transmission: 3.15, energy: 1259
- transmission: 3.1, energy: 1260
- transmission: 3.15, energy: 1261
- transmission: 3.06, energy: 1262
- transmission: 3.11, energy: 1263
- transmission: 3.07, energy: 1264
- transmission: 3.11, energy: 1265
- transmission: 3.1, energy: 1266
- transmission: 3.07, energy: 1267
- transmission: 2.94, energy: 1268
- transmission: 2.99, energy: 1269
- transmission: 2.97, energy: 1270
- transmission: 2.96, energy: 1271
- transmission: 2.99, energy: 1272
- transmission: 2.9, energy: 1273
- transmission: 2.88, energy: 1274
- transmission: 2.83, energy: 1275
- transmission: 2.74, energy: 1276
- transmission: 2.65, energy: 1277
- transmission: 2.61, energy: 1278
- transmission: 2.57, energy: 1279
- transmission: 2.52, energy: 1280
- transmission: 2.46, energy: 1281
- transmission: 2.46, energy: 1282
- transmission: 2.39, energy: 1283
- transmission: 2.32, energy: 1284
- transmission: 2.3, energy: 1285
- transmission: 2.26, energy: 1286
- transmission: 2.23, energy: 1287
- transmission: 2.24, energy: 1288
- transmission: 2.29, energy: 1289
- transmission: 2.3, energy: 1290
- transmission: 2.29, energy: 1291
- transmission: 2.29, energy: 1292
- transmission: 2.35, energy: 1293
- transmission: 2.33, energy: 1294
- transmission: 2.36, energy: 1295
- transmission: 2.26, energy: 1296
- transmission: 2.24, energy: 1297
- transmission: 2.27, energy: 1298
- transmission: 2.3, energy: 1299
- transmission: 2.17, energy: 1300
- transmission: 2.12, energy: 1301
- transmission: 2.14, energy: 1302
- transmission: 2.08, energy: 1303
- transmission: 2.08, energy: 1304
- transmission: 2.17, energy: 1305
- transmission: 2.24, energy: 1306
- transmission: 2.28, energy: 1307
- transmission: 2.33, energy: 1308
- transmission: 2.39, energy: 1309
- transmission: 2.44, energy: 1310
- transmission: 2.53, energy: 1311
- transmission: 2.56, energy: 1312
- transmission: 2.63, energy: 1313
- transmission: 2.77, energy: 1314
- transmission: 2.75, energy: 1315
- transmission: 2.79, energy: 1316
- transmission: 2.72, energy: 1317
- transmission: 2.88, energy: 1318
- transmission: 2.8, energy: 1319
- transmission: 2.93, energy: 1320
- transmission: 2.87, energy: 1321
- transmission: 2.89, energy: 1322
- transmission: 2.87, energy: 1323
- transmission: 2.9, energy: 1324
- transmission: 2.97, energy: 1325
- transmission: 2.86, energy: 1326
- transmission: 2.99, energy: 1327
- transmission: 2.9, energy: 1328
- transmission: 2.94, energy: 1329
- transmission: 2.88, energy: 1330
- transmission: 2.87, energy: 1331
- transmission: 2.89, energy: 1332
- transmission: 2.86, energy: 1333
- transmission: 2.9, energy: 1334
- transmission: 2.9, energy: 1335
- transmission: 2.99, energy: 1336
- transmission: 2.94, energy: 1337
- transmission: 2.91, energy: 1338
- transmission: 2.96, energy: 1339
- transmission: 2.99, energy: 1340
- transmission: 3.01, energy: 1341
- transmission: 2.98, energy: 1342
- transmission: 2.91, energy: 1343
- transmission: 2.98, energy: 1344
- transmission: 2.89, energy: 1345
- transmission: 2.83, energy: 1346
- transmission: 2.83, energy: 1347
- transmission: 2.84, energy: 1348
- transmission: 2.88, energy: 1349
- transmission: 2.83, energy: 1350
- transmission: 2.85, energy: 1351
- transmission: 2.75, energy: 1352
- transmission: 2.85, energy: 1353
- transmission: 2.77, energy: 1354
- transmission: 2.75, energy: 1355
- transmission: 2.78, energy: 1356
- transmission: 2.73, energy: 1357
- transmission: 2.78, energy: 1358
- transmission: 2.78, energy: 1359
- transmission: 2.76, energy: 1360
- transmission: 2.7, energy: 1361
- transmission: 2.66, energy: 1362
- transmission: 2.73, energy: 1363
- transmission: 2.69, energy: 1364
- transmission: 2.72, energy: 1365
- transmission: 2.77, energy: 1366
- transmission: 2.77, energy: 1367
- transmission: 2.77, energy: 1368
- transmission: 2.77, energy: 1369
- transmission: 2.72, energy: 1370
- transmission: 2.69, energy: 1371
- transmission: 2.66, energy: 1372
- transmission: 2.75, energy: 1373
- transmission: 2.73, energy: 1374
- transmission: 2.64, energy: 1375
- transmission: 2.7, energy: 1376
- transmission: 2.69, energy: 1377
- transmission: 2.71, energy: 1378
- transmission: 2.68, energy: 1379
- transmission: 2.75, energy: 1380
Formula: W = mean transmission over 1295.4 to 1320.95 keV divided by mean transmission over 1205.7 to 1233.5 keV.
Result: 0.86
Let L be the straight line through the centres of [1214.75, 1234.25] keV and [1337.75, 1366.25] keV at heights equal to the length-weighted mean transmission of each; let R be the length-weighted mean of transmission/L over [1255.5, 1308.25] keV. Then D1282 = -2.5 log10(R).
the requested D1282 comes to 0.089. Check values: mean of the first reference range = 2.81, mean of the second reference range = 2.82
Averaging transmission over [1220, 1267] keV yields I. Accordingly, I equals 2.98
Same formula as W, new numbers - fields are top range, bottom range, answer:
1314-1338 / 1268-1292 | 1.12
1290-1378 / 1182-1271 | 0.91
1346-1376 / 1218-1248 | 0.95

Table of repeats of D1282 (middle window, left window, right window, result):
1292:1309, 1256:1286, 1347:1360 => 0.25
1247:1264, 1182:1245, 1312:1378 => -0.10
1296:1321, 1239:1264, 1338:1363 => 0.20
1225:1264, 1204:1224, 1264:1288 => -0.07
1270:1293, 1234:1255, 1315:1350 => 0.18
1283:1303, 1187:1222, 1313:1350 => 0.26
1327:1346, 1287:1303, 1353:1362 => -0.13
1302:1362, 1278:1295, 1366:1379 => -0.09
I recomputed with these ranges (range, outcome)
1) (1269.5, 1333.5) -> 2.56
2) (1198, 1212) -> 2.85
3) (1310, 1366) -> 2.83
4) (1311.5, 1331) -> 2.84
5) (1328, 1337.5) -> 2.91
